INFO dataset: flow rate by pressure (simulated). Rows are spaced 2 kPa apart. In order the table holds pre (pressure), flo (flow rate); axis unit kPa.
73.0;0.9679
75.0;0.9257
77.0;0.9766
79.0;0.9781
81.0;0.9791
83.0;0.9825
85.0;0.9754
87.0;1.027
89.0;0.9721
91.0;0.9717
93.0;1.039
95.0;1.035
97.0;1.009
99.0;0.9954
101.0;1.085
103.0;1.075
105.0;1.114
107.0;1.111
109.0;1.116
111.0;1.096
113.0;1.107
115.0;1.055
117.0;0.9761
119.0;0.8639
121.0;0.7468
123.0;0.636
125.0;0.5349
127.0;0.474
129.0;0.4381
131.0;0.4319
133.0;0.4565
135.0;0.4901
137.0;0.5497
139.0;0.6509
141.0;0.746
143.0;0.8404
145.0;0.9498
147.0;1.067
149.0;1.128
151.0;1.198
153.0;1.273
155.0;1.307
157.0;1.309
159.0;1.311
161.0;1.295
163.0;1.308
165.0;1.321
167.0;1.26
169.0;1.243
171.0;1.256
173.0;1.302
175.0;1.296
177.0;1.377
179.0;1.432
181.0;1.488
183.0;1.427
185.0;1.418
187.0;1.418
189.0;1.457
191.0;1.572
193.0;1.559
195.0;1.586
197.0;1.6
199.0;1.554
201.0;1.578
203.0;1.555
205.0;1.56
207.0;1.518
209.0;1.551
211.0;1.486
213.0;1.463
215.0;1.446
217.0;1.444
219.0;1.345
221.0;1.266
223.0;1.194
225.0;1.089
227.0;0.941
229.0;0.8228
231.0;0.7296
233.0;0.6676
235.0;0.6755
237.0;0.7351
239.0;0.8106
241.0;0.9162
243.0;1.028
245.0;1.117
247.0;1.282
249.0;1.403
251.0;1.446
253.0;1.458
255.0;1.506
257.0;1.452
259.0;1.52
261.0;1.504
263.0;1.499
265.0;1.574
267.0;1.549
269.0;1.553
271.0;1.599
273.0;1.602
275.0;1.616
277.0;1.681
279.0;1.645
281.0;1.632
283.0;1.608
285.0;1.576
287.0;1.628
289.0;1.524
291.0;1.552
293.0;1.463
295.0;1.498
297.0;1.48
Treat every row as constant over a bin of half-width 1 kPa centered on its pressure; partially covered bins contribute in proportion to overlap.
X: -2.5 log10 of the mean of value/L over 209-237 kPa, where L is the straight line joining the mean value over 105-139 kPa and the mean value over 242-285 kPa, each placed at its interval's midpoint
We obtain 0.134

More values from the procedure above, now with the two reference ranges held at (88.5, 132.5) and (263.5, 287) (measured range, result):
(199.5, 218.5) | -0.15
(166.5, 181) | -0.13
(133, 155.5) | 0.17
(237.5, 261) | 0.18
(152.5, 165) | -0.18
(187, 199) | -0.23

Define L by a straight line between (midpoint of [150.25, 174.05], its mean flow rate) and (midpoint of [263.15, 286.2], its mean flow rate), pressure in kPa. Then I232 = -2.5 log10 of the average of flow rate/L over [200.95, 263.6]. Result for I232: 0.19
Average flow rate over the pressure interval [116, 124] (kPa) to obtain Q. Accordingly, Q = 0.806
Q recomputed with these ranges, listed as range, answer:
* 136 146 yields 0.747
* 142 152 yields 1.04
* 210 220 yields 1.44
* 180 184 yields 1.46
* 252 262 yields 1.49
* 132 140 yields 0.537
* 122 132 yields 0.503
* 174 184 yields 1.4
